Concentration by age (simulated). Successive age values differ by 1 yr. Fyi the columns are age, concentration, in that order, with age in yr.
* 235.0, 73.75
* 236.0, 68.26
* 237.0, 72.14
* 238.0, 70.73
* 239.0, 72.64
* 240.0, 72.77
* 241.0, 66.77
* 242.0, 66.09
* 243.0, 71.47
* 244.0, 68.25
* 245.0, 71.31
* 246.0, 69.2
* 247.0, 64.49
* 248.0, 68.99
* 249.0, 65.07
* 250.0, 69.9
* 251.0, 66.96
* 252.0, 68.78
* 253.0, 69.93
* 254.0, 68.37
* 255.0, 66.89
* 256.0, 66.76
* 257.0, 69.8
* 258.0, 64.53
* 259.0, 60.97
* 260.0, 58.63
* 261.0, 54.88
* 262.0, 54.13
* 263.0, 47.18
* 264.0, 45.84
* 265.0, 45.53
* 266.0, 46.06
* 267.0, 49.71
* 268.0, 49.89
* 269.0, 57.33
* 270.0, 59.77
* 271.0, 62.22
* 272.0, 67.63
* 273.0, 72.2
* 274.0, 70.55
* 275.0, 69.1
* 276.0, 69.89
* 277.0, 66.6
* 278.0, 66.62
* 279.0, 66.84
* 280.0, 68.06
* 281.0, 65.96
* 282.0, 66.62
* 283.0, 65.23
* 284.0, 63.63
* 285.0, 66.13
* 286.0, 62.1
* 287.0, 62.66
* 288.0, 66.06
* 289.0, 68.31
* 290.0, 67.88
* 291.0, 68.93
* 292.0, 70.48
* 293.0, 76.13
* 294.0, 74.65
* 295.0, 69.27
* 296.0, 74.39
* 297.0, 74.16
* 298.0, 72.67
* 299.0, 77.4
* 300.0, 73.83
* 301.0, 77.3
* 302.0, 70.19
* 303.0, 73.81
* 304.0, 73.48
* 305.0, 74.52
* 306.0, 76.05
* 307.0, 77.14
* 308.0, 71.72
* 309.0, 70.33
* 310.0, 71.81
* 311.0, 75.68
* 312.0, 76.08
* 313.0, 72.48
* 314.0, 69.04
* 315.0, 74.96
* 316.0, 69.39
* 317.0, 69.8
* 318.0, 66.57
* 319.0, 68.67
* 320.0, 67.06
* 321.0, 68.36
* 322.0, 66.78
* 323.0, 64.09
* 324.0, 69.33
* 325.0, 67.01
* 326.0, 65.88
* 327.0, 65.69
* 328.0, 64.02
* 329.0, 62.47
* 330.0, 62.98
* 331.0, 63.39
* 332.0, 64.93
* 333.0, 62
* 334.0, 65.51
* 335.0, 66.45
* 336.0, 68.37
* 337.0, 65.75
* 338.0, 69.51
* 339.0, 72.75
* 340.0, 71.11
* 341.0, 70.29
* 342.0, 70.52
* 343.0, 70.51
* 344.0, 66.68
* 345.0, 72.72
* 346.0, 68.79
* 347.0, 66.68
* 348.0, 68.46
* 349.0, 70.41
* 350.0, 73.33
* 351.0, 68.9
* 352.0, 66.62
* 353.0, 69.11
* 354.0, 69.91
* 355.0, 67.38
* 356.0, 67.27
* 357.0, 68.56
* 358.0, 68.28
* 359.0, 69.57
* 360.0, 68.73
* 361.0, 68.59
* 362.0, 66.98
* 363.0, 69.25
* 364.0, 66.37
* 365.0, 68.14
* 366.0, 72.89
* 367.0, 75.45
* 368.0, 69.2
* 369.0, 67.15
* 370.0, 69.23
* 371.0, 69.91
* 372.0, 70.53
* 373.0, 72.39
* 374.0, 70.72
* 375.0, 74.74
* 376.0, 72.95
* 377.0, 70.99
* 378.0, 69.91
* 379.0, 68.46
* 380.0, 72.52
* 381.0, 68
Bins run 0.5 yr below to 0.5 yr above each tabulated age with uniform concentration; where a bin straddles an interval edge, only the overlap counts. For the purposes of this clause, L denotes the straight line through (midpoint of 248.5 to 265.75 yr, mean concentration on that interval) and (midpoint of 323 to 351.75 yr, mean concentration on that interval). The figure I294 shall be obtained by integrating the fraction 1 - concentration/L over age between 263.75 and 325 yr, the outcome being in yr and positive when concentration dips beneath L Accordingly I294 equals -3.48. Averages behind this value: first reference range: 61.2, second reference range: 67.6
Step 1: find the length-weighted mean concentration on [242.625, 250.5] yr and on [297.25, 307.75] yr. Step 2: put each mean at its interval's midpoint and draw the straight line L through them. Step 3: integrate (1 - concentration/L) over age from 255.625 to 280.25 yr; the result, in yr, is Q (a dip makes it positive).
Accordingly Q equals 3.7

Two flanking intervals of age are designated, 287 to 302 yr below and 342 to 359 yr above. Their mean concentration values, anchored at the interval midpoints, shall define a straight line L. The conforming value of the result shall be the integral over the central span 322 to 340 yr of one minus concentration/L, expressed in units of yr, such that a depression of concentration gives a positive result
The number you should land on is 1.0 yr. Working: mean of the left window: 71.9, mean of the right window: 69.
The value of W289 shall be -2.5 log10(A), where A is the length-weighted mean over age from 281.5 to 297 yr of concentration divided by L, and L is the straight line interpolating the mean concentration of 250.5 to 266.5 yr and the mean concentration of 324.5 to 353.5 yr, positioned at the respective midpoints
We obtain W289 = -0.09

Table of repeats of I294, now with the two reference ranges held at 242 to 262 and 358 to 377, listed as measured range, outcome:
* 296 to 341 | -0.90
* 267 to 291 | 0.77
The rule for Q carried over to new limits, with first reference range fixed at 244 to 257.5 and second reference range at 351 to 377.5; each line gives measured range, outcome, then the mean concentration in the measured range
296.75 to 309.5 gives -0.96 yr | 74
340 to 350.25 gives -0.06 yr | 69.8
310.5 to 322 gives -0.26 yr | 70.6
